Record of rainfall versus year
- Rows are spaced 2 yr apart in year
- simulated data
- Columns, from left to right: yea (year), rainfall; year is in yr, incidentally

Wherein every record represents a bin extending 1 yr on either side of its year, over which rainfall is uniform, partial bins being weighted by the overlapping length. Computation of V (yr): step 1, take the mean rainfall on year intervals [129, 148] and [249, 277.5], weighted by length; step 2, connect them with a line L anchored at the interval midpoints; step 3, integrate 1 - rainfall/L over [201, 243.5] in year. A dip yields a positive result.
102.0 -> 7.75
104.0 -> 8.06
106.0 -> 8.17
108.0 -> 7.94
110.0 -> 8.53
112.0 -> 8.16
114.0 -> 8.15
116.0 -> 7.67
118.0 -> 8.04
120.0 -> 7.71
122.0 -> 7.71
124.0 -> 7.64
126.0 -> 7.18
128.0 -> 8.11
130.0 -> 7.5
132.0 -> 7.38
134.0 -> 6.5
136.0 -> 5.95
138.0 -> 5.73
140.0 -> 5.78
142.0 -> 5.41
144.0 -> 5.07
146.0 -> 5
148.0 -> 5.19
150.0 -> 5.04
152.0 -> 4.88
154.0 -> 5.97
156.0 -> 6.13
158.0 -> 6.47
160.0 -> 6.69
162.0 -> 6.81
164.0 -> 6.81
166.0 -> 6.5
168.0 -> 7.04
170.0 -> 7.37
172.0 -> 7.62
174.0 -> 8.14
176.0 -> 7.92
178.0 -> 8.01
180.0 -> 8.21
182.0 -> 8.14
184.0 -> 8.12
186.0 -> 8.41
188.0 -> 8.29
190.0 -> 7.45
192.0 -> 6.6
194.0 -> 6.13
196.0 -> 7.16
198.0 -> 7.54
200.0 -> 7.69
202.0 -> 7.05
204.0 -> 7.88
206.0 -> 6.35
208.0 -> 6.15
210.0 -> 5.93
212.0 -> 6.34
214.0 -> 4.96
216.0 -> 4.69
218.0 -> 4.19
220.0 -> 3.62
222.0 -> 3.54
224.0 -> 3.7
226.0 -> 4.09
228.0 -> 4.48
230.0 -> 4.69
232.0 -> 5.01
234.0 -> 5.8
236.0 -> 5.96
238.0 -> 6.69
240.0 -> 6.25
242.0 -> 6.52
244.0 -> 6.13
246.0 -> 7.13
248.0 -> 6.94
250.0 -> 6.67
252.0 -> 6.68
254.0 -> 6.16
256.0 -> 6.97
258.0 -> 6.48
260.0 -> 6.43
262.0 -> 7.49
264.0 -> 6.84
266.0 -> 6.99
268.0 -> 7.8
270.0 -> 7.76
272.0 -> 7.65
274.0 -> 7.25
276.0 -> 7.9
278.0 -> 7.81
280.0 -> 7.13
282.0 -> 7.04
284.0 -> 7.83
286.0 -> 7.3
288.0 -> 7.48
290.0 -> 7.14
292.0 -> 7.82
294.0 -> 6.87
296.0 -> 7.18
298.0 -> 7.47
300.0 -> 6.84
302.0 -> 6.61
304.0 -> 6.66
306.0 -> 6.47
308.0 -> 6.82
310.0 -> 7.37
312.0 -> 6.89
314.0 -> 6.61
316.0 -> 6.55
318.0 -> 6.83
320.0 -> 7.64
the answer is 8.2 yr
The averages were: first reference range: 5.99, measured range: 5.43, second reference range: 7.09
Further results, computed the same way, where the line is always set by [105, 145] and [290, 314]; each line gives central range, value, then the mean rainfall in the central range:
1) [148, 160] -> 2.4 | 5.74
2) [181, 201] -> -1.2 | 7.55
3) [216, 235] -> 7.3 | 4.36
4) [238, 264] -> 1.4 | 6.66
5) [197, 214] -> 0.9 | 6.75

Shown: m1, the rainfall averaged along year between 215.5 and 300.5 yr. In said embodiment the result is 6.44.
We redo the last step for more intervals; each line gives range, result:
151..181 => 6.97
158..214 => 7.22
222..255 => 5.74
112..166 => 6.59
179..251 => 6.24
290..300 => 7.27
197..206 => 7.41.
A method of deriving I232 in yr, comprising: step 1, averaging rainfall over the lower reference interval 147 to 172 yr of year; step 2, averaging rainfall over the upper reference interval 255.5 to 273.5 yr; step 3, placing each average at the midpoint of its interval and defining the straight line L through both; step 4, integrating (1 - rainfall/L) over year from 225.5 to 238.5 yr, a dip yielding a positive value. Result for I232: 3.1 yr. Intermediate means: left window 6.3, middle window 5.23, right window 7.16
